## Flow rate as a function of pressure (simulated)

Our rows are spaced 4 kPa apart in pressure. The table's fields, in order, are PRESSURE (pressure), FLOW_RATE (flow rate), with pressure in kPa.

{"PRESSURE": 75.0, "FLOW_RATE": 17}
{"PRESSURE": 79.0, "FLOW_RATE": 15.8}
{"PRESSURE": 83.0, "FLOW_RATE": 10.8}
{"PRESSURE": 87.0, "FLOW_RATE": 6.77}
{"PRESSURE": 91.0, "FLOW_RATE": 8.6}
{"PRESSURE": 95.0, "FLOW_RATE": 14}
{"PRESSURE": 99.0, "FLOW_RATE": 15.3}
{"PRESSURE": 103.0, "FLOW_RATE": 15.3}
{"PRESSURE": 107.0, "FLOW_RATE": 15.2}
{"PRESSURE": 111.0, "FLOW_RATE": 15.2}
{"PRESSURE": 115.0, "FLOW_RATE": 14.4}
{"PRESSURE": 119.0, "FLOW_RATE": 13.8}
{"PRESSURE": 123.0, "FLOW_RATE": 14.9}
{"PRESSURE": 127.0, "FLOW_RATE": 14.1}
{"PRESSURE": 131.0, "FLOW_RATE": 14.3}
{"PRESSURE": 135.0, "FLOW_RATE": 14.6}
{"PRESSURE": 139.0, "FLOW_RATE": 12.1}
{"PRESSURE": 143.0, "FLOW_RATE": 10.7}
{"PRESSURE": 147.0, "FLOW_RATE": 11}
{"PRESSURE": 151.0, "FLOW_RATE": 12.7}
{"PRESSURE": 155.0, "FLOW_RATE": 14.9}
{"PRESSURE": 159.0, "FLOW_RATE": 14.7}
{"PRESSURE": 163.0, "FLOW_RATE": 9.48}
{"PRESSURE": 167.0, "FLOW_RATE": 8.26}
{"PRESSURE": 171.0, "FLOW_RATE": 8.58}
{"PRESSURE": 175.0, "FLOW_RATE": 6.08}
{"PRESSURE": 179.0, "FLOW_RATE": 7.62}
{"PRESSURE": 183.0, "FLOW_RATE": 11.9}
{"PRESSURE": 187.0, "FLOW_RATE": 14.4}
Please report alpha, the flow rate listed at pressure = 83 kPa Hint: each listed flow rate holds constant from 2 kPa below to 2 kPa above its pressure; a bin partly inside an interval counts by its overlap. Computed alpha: 10.8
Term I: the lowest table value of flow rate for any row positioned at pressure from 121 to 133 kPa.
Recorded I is 14.1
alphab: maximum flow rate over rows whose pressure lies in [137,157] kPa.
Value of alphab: 14.9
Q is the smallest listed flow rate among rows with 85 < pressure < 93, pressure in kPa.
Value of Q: 6.77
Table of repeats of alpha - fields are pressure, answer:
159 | 14.7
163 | 9.48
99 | 15.3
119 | 13.8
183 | 11.9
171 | 8.58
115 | 14.4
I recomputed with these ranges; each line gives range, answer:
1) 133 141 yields 12.1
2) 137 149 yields 10.7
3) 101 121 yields 13.8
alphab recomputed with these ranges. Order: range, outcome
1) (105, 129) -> 15.2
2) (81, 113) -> 15.3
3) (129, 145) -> 14.6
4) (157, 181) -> 14.7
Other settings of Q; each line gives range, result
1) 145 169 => 8.26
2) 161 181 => 6.08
